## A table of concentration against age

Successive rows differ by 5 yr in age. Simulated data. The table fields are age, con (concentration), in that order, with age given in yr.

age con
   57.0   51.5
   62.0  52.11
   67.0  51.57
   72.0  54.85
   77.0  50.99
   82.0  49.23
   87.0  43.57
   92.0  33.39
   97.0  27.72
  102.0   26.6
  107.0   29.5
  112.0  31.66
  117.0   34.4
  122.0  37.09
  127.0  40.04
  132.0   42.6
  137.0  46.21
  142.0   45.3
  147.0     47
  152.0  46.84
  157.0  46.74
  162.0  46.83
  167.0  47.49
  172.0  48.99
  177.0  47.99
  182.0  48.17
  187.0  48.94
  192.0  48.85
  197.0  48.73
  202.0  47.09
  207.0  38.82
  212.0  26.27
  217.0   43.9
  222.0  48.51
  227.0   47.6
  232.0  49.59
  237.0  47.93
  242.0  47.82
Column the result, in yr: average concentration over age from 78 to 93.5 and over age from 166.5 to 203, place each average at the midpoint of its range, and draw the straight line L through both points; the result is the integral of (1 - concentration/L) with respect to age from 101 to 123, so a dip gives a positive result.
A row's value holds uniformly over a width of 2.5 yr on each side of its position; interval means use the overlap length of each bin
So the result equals 6.36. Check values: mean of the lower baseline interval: 43.5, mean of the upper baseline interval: 48.4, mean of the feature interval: 31.9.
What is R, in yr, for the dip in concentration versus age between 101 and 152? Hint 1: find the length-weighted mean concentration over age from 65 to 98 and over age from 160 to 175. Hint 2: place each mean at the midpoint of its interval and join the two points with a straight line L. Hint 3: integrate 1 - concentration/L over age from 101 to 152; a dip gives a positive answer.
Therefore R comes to 8.5 yr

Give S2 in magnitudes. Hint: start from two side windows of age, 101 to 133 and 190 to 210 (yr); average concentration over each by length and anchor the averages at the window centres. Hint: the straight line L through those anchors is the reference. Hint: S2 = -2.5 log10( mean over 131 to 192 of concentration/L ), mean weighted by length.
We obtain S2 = -0.17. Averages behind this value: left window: 34.6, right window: 45.3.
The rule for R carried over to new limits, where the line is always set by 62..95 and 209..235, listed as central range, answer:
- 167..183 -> -1.3 yr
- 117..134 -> 2.6 yr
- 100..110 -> 3.9 yr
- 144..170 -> -1.1 yr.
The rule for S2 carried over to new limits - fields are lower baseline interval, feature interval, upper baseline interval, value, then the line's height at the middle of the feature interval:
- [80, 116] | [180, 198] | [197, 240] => -0.169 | 41.7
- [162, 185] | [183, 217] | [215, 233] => 0.102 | 47.7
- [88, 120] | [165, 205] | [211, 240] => -0.193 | 40.4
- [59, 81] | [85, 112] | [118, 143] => 0.427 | 47.2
